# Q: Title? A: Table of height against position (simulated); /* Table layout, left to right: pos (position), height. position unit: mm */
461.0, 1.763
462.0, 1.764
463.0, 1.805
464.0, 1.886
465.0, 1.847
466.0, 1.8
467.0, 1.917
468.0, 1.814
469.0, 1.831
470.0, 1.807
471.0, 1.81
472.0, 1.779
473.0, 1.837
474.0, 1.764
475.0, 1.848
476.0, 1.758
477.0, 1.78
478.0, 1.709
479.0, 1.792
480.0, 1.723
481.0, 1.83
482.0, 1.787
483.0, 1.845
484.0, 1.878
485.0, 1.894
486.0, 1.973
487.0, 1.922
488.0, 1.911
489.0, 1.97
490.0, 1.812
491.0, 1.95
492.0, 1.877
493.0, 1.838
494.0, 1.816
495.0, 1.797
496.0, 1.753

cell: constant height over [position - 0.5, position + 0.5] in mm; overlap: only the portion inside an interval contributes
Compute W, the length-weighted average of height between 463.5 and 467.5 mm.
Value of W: 1.86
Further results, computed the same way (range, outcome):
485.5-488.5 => 1.94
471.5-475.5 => 1.81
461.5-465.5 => 1.83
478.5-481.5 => 1.78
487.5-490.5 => 1.9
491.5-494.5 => 1.84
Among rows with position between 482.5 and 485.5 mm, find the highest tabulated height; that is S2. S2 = 1.894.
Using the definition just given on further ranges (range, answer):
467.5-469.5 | 1.831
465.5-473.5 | 1.917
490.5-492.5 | 1.95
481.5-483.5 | 1.845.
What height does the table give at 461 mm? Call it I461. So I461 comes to 1.763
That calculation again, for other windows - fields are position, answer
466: 1.8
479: 1.792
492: 1.877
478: 1.709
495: 1.797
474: 1.764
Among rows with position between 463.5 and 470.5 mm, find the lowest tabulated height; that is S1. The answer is 1.8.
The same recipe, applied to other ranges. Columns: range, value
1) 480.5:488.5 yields 1.787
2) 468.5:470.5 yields 1.807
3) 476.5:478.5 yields 1.709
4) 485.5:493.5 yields 1.812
